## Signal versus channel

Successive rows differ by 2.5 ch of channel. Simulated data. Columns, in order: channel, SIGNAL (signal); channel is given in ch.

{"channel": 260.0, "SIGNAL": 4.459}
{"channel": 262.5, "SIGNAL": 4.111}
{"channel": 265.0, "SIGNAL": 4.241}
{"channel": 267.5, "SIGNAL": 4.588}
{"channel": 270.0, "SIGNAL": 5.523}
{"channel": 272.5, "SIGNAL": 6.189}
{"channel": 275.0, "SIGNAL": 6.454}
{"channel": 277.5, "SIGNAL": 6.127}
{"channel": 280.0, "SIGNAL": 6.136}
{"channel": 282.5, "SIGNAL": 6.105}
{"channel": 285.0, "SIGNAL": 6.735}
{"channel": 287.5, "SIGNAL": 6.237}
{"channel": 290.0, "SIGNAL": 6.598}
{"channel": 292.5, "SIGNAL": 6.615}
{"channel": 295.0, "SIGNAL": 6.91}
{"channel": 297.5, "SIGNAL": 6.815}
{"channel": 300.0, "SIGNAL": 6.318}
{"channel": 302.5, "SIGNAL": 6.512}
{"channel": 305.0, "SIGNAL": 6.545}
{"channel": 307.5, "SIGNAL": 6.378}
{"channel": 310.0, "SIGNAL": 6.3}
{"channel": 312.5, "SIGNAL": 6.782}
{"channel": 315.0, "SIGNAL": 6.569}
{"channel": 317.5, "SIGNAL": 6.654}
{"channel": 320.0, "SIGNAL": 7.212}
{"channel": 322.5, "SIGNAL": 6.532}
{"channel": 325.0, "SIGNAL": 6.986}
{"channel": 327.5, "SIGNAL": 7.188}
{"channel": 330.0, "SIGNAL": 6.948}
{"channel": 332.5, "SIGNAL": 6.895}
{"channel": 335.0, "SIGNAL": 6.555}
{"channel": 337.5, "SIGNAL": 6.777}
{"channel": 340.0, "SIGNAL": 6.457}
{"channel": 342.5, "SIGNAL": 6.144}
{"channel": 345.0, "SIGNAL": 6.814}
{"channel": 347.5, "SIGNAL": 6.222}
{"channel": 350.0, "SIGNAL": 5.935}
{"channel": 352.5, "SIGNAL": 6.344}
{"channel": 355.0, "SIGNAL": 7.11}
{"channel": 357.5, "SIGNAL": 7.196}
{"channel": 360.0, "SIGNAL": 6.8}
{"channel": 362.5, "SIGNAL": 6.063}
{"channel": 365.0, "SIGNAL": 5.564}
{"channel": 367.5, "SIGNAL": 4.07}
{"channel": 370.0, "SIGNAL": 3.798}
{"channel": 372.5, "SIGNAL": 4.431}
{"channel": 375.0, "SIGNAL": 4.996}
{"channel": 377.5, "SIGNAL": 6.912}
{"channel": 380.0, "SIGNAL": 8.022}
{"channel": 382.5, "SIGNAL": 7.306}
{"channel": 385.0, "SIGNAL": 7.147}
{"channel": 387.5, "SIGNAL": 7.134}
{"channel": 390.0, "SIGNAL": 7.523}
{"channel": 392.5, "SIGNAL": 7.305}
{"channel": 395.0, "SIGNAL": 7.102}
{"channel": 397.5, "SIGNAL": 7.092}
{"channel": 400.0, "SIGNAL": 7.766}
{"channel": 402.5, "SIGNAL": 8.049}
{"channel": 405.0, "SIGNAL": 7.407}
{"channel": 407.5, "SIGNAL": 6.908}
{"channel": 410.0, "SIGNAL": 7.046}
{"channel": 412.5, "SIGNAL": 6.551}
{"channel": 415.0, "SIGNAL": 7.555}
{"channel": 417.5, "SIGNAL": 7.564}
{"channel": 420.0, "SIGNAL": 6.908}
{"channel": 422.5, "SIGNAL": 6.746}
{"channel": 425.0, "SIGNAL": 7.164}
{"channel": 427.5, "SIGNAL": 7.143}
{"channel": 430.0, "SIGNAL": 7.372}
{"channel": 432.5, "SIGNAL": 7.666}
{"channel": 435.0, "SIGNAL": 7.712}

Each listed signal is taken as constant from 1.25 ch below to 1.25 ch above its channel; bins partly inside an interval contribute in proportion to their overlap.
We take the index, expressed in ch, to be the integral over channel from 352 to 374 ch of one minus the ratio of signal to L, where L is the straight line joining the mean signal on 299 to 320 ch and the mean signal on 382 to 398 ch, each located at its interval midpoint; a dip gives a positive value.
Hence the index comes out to 4.1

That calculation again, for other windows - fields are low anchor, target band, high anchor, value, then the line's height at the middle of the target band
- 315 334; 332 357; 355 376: -1.4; 6.2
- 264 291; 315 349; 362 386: -5.0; 5.85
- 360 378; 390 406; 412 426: -3.0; 6.29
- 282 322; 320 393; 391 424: 4.8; 6.92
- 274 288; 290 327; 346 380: -3.0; 6.16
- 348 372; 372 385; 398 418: -0.2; 6.42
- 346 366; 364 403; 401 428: 1.8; 6.78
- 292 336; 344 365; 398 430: 1.3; 6.92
